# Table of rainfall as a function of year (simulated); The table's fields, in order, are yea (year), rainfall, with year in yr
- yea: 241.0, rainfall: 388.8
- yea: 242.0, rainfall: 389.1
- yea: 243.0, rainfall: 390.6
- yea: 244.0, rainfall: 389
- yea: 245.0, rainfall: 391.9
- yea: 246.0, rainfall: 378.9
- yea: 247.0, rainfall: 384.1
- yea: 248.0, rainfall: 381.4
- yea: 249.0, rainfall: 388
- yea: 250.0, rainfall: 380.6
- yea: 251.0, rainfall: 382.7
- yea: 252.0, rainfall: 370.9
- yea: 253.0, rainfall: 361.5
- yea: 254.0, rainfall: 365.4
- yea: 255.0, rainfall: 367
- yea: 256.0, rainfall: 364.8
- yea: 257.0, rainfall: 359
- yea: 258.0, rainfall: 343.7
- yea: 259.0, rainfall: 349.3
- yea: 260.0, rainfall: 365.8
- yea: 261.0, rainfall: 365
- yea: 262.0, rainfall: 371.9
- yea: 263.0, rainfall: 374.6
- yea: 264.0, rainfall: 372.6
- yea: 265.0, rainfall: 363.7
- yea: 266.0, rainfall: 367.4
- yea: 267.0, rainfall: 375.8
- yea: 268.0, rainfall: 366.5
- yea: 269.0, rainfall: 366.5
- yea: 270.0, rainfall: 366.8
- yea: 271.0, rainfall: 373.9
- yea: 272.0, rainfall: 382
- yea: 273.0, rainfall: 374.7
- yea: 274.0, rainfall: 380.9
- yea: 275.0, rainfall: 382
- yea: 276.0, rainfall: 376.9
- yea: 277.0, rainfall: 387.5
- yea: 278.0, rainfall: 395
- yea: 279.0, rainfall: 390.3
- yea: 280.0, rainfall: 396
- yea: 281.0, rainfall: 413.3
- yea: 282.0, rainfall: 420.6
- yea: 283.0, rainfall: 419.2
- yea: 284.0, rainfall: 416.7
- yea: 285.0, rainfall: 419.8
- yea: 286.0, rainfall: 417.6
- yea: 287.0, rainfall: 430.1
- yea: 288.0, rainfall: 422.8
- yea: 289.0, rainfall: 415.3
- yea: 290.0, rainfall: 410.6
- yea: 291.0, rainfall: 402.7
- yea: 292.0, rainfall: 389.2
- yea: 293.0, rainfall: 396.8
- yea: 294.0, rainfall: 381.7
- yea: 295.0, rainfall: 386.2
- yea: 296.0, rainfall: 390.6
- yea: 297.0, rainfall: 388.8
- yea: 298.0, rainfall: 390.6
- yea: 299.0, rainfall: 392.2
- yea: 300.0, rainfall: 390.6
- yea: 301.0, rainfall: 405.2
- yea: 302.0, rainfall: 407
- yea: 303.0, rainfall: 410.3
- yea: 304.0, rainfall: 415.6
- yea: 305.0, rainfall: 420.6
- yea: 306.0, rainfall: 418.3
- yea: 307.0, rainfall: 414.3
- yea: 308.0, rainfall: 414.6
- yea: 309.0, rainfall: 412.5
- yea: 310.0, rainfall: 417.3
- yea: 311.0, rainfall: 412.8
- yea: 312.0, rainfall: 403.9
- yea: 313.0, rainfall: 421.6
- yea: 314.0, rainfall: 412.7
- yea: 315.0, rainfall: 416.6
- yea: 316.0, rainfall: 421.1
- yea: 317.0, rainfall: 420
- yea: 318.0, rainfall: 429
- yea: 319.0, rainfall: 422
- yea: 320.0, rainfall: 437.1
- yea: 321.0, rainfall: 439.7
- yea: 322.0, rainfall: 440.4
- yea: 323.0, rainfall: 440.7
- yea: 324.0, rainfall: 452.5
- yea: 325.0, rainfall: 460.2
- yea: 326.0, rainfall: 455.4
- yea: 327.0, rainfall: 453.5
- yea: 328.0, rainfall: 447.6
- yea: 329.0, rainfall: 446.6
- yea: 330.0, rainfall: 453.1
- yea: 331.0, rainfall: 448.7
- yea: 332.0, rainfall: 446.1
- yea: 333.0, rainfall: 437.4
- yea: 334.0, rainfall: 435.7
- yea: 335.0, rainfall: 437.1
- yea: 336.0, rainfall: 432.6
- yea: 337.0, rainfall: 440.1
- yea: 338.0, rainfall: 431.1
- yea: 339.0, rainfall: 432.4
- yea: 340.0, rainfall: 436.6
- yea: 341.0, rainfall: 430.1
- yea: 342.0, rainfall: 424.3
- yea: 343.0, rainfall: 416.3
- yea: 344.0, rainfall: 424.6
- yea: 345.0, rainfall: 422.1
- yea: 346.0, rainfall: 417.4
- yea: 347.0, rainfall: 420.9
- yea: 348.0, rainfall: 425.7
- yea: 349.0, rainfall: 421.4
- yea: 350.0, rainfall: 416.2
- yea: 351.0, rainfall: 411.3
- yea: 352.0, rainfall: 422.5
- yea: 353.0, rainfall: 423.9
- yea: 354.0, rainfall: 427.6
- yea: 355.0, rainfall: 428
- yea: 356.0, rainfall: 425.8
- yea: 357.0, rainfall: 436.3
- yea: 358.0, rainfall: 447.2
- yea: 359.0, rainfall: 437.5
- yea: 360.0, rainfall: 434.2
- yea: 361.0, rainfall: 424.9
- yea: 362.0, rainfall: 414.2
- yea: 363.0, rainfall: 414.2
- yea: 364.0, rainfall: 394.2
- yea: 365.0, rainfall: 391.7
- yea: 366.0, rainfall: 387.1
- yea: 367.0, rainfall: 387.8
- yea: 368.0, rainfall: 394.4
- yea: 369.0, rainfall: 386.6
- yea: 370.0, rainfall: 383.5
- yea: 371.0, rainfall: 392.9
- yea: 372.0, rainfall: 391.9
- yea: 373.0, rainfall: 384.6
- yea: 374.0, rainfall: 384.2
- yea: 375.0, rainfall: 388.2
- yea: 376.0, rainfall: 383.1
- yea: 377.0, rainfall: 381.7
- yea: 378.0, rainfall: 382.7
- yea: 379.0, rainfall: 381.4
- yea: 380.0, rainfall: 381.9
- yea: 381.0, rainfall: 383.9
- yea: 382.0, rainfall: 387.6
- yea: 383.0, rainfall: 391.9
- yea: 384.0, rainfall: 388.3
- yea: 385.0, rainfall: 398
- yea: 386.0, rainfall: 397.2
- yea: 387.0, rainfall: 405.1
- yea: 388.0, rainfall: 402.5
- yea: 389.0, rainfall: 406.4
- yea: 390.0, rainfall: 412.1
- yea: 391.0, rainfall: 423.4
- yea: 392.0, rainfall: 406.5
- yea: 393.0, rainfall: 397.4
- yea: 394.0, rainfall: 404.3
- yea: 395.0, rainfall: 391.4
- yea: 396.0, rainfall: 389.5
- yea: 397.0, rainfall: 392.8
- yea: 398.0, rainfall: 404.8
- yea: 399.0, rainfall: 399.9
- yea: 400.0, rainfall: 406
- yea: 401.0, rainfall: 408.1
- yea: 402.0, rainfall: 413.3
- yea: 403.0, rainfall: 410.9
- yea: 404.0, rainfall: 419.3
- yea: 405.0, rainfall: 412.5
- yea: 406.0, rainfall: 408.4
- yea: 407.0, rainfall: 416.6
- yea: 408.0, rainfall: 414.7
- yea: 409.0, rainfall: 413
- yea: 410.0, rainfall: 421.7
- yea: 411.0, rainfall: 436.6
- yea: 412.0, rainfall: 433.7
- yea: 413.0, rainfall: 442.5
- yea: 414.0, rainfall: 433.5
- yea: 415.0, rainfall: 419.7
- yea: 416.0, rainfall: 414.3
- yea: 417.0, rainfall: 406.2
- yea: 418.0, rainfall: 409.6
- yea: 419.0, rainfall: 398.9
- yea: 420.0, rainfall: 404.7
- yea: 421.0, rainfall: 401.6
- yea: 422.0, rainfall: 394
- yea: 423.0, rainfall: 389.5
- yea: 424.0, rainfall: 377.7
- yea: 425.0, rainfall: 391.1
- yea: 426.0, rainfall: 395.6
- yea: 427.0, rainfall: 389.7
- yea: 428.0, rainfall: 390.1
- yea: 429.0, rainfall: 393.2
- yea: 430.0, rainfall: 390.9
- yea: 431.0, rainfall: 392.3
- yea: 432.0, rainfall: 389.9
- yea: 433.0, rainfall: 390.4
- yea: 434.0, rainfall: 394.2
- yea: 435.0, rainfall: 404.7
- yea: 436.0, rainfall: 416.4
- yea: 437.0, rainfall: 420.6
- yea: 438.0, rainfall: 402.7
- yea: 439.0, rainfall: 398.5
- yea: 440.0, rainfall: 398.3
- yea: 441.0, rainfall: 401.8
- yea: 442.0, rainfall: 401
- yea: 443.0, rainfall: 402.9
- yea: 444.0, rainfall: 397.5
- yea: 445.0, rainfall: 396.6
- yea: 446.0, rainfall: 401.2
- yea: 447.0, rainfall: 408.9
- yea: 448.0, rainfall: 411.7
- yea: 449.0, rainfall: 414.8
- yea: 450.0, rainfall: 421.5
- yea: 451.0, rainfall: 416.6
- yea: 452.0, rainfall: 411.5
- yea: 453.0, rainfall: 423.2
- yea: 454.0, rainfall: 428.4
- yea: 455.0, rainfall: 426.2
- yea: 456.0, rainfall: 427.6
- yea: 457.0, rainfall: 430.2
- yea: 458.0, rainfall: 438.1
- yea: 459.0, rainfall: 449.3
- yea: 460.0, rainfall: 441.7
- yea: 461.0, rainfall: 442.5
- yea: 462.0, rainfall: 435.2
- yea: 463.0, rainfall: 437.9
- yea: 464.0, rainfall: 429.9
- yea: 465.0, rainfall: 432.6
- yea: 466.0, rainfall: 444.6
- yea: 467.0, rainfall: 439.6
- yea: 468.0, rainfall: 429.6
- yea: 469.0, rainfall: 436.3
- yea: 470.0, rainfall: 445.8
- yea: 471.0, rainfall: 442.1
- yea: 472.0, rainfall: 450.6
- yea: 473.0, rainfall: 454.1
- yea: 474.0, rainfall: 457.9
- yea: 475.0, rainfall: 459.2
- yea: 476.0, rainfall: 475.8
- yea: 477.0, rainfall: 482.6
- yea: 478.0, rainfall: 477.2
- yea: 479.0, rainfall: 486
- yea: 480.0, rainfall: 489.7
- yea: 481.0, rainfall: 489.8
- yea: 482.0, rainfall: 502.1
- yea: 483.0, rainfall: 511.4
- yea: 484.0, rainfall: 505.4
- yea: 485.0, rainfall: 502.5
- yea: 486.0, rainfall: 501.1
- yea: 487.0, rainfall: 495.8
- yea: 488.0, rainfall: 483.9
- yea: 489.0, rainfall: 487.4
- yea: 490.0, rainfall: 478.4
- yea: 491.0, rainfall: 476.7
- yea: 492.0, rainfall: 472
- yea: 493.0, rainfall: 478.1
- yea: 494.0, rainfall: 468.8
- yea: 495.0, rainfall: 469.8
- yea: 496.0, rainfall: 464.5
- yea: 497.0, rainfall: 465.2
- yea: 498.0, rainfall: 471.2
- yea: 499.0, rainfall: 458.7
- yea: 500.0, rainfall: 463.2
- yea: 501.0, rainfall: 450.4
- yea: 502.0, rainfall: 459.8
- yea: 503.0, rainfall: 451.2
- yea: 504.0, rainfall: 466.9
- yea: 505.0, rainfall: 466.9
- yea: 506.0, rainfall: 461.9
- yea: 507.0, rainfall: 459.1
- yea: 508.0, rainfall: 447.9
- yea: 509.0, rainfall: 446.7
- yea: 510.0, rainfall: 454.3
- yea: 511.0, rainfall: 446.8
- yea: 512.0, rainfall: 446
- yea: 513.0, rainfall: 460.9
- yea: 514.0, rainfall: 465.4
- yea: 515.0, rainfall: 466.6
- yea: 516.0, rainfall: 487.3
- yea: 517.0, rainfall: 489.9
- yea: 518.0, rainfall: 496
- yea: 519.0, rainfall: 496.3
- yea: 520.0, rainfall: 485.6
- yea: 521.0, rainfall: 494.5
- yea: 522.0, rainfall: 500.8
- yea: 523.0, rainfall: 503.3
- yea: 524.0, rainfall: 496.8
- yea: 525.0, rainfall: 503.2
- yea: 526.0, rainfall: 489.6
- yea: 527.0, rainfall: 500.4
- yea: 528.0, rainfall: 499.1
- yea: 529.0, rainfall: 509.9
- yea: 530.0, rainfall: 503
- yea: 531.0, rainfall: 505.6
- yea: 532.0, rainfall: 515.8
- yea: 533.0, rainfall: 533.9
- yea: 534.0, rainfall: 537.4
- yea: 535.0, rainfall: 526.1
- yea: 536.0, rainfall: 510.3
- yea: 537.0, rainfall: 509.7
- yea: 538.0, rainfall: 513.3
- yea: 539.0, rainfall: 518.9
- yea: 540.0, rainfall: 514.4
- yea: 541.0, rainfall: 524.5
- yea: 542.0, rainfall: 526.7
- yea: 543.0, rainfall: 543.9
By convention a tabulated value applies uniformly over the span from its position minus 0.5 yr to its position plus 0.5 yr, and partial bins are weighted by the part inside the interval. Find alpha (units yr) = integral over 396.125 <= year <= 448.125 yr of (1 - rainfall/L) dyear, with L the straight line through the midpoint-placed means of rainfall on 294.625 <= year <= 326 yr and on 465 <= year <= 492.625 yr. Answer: 5.6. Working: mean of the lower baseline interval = 417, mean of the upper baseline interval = 473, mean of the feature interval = 405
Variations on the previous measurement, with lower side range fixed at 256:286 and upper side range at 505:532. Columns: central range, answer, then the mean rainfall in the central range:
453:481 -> 0.8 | 448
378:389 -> 0.9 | 392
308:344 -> -2.6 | 433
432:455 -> 2.2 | 407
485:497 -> -0.2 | 480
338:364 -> -0.7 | 425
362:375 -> 0.9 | 392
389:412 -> 1.3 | 410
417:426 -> 0.9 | 396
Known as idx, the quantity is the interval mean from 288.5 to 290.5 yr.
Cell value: 413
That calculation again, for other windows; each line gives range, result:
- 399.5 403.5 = 410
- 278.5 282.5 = 405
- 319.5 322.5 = 439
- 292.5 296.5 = 389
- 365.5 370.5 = 388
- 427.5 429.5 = 392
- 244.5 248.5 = 384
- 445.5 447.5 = 405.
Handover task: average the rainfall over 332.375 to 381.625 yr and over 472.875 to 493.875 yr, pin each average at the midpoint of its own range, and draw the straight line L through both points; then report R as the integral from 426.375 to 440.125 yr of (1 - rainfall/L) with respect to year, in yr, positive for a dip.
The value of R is 1.7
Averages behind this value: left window 412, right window 484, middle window 398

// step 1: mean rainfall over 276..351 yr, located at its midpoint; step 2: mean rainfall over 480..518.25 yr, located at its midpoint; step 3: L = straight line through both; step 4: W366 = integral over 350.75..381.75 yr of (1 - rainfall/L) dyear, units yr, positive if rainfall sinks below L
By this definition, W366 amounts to 2.2 yr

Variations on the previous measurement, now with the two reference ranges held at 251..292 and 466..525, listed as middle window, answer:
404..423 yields 1.07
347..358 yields -0.23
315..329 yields -1.22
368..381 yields 1.19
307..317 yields -0.37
